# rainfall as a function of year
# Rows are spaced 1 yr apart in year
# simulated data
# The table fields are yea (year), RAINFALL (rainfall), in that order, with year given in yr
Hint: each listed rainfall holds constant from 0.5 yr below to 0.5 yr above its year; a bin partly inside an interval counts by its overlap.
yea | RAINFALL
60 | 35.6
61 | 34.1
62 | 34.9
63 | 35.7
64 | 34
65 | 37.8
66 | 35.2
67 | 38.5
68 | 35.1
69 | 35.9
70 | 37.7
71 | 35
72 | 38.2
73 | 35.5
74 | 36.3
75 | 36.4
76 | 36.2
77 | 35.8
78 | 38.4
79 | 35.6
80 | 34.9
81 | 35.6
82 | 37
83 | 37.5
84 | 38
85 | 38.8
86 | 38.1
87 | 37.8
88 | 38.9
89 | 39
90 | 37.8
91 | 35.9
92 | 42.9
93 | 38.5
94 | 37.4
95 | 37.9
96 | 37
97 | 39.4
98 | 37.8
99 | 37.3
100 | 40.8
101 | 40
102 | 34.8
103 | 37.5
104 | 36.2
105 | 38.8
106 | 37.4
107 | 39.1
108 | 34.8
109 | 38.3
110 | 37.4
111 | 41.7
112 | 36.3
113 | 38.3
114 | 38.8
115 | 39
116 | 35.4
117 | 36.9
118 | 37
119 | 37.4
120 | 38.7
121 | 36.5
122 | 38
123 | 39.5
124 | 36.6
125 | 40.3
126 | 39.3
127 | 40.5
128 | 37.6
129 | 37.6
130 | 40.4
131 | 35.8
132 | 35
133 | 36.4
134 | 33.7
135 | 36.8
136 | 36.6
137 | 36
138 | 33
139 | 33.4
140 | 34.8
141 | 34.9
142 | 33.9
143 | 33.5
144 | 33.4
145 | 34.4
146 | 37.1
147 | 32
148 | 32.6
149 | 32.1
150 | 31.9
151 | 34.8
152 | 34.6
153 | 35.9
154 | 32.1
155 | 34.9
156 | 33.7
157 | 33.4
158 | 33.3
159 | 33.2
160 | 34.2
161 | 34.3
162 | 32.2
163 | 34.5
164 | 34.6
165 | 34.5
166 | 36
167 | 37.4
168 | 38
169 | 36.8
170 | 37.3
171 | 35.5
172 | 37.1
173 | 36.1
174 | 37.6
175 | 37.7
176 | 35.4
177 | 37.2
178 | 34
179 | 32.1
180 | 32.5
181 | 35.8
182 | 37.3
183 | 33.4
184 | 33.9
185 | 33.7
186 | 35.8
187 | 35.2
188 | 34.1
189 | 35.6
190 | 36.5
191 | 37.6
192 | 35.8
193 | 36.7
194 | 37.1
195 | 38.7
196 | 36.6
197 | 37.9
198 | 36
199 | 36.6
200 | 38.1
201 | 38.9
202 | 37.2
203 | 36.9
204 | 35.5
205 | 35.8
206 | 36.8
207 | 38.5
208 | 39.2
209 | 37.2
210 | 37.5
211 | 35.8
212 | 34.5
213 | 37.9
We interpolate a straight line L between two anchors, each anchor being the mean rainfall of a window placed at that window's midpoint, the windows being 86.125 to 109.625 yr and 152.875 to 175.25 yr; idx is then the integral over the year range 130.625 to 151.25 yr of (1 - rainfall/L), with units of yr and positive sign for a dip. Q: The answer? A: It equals 1.0 yr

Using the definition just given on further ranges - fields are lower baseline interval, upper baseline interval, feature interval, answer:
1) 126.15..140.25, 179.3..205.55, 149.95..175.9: 0.79 yr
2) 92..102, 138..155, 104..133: -1.14 yr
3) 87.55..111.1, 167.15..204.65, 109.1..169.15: 2.29 yr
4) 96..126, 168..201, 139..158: 1.60 yr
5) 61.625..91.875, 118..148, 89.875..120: -1.16 yr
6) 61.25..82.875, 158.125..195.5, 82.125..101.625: -1.28 yr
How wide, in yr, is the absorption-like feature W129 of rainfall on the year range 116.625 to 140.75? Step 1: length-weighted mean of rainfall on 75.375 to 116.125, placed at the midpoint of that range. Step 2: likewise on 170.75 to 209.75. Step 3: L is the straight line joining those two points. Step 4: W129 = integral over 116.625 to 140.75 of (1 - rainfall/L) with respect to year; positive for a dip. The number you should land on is 0.2 yr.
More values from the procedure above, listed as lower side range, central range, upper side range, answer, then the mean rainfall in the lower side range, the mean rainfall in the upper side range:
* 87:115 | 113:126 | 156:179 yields -0.2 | 38.2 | 35.4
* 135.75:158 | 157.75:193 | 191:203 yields 0.5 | 34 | 37.2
